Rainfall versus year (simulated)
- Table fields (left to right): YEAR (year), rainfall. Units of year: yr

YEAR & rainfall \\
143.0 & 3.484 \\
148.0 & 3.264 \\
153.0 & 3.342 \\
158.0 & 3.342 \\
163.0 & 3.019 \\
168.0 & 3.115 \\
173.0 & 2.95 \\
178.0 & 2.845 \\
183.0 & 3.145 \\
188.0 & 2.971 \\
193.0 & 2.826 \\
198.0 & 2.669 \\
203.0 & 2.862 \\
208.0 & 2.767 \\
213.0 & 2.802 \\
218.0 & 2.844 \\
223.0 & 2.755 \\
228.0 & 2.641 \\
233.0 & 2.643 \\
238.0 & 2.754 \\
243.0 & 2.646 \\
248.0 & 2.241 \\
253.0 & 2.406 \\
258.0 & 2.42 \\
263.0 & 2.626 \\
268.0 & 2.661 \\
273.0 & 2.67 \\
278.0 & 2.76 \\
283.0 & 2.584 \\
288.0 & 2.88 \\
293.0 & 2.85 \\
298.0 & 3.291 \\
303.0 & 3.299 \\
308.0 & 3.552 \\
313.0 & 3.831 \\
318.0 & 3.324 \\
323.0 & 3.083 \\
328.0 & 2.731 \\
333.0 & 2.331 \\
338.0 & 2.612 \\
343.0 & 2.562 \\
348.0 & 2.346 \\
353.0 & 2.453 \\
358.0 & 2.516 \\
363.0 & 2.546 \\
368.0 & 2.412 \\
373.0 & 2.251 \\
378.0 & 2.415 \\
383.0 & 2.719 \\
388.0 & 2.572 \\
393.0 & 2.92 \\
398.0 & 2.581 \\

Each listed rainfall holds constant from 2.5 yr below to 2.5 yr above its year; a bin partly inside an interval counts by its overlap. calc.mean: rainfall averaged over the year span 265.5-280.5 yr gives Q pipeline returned 2.7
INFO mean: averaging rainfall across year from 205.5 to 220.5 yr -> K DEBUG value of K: 2.8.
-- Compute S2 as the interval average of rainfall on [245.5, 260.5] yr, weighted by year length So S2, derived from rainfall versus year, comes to 2.36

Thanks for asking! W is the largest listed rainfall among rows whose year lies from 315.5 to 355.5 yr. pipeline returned 3.324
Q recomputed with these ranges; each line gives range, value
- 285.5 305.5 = 3.08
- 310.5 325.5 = 3.41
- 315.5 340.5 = 2.82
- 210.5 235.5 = 2.74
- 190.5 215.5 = 2.79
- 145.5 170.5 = 3.22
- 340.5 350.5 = 2.45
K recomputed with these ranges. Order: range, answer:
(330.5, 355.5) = 2.46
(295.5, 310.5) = 3.38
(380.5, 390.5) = 2.65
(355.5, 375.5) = 2.43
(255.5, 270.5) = 2.57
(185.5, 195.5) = 2.9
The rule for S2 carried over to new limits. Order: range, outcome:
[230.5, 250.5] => 2.57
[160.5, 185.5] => 3.01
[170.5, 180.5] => 2.9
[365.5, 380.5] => 2.36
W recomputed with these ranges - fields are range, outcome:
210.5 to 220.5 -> 2.844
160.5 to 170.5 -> 3.115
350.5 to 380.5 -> 2.546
